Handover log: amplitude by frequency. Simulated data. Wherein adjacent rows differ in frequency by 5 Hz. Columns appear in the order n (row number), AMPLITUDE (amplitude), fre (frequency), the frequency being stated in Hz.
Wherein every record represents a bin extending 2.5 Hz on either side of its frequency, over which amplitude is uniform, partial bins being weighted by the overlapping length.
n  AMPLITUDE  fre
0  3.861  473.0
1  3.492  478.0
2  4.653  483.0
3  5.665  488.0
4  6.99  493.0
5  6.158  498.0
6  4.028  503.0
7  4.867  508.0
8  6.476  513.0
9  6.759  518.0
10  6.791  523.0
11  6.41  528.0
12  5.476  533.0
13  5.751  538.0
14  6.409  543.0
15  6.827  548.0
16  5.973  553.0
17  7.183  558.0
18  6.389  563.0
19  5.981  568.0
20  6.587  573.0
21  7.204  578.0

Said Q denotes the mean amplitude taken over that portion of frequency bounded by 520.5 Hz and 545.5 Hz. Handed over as 6.17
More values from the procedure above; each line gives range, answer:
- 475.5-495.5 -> 5.2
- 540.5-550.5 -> 6.62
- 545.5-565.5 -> 6.59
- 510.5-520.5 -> 6.62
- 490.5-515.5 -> 5.7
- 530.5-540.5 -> 5.61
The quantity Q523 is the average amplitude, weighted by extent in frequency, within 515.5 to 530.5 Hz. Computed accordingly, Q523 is 6.65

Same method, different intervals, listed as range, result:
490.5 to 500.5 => 6.57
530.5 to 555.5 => 6.09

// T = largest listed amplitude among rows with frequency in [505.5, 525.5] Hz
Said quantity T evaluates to 6.791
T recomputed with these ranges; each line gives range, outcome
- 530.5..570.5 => 7.183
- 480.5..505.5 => 6.99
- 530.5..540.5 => 5.751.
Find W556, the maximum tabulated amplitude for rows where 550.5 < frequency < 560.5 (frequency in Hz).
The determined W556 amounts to 7.183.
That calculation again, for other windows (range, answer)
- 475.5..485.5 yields 4.653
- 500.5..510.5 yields 4.867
